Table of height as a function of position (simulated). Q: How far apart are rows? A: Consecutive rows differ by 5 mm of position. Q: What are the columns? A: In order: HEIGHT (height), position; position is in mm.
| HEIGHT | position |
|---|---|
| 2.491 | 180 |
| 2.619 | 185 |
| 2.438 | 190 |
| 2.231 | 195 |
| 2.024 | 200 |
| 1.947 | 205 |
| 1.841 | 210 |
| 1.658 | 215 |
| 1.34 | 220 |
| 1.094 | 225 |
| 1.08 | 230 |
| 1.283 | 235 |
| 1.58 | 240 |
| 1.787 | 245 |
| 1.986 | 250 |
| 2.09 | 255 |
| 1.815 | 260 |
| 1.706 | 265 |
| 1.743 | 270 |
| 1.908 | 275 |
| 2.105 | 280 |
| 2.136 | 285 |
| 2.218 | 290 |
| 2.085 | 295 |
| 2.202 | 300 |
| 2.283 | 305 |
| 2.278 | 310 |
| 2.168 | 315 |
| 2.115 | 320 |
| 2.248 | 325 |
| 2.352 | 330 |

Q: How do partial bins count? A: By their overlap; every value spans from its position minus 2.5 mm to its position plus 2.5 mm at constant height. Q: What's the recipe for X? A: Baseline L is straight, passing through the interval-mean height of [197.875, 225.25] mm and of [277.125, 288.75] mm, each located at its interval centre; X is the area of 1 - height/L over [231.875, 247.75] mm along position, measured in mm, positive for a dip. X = 2.8 mm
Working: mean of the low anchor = 1.69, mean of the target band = 1.54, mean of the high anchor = 2.12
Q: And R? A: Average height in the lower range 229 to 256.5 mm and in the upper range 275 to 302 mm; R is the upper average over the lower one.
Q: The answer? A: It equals 1.29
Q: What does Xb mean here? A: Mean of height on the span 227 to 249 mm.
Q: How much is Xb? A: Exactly 1.46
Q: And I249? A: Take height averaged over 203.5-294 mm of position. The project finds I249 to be 1.74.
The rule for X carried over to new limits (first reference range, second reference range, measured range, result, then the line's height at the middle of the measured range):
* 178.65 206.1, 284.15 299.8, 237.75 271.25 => 5.9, 2.21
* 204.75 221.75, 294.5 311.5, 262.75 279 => 1.7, 2.03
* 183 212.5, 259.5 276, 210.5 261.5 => 9.7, 1.96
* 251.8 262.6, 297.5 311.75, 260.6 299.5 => 2.1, 2.1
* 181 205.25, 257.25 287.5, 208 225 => 5.1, 2.18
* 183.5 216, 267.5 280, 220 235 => 6.4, 2.03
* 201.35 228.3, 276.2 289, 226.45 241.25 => 3.9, 1.73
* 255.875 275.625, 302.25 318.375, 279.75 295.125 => -1.0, 2.02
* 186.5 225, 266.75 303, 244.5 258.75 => 0.1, 1.98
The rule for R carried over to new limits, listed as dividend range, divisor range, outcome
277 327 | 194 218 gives 1.14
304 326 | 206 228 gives 1.47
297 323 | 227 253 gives 1.43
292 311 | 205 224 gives 1.37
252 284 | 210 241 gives 1.39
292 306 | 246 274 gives 1.17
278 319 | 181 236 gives 1.21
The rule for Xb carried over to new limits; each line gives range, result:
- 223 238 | 1.17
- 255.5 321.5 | 2.06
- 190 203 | 2.18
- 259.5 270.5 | 1.75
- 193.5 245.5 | 1.61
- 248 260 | 1.99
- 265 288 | 1.95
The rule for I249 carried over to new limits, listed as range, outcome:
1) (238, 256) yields 1.85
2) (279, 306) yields 2.17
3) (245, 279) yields 1.88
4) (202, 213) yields 1.89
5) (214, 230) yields 1.29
